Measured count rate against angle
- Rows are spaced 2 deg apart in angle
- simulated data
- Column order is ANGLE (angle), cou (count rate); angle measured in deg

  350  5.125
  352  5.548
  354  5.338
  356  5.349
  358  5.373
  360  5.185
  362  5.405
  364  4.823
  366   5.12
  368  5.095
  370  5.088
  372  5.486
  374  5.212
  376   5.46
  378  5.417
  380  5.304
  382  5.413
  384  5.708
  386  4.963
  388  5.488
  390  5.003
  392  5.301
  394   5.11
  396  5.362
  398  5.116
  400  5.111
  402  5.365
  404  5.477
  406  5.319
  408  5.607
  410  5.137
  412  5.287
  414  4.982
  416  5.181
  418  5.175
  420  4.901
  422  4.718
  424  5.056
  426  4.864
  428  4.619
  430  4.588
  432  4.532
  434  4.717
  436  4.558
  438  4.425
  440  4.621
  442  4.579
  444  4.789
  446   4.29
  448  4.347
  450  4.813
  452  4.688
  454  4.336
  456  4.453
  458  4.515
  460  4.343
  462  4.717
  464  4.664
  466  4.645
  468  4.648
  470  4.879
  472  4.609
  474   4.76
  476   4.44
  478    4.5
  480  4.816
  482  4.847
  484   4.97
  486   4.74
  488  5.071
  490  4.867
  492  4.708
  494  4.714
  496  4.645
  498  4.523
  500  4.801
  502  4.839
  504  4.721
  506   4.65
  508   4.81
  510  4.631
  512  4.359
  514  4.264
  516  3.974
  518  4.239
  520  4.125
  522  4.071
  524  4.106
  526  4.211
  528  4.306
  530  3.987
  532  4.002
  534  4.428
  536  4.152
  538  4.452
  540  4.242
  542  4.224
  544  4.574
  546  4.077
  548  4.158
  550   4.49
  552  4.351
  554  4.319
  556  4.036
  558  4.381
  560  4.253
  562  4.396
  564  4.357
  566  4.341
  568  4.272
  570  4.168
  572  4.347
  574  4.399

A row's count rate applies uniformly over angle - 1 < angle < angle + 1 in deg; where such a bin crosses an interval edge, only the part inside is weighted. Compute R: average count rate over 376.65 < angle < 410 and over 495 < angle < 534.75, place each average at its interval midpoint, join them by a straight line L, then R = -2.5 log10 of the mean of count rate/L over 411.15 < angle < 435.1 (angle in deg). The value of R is 0.04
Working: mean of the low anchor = 5.31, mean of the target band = 4.88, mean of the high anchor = 4.38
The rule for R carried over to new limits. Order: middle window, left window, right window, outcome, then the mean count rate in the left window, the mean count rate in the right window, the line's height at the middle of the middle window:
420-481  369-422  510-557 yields 0.05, 5.26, 4.23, 4.85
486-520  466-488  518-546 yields -0.03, 4.73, 4.22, 4.49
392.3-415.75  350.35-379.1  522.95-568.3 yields -0.04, 5.28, 4.27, 5.06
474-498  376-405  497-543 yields -0.03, 5.3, 4.35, 4.6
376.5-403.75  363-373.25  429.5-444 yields -0.07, 5.12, 4.59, 4.95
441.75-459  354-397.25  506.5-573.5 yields 0.07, 5.27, 4.28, 4.82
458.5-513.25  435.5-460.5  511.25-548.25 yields -0.08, 4.52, 4.21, 4.38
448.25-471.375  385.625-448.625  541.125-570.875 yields 0.04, 4.96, 4.29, 4.75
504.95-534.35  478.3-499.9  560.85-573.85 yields 0.08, 4.78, 4.32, 4.6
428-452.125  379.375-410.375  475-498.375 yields 0.10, 5.3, 4.74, 5.03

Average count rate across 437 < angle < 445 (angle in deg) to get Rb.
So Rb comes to 4.6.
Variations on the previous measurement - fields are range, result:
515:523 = 4.1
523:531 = 4.15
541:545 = 4.4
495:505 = 4.71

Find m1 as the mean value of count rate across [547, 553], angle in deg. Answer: 4.33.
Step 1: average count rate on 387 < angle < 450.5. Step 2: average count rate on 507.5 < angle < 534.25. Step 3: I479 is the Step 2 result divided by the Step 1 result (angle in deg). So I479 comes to 0.86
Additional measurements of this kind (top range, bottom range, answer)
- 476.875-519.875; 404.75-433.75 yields 0.93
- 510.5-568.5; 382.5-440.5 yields 0.84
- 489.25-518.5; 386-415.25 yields 0.87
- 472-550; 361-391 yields 0.85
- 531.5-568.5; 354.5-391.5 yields 0.81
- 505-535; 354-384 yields 0.81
